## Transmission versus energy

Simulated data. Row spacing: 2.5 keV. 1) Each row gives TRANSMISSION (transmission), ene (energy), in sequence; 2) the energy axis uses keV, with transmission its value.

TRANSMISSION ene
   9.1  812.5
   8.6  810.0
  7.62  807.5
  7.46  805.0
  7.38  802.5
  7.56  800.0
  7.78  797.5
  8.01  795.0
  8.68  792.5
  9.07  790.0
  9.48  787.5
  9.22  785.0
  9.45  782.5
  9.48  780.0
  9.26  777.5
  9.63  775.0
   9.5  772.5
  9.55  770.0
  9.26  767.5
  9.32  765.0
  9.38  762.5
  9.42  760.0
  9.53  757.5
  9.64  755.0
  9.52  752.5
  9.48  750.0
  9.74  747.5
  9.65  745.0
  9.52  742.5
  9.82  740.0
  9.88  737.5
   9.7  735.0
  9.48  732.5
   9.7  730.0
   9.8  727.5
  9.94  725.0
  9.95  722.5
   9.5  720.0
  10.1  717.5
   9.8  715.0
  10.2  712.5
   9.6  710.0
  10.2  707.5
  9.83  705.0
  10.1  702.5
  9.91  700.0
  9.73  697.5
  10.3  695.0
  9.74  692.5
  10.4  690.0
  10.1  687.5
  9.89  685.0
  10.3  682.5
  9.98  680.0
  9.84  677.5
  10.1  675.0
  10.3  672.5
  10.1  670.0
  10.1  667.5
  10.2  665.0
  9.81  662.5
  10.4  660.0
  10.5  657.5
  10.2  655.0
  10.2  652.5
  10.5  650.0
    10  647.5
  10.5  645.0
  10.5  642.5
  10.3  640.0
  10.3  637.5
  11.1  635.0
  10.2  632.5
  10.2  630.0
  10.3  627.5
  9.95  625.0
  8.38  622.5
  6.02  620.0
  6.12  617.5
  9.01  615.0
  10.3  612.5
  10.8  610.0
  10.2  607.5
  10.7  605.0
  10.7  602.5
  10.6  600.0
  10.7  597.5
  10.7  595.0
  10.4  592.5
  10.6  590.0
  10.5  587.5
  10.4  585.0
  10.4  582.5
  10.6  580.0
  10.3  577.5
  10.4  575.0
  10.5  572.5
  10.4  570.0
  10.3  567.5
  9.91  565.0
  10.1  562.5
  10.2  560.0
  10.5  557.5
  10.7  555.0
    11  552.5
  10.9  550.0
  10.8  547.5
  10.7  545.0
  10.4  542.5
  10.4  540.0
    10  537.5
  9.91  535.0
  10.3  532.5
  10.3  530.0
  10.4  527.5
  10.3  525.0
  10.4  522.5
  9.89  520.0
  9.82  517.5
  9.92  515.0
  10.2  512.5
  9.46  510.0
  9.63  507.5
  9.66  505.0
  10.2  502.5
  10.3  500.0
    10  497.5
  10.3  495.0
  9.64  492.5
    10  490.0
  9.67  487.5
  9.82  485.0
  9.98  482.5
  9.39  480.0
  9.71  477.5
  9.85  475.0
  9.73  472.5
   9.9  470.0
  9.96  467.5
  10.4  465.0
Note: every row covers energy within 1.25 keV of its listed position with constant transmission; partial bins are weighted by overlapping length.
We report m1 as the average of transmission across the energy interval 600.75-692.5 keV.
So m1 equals 9.96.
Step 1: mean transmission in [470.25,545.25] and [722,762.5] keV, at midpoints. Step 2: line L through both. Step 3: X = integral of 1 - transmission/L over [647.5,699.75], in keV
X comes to -1.97 keV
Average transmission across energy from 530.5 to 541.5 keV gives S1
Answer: 10.2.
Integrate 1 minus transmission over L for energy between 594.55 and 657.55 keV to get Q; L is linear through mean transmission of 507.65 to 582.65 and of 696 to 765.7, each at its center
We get 0.7 keV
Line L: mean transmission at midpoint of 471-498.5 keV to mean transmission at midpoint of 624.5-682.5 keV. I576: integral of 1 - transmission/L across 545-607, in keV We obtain -2.8 keV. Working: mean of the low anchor 9.83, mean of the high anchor 10.2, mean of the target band 10.5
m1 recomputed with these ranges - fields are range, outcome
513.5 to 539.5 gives 10.1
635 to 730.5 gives 10.1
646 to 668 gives 10.2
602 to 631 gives 9.35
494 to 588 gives 10.3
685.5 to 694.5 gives 10.1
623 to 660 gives 10.3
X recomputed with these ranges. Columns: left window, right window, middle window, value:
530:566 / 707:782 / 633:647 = -0.6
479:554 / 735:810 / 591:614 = -1.8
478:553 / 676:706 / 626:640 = -0.5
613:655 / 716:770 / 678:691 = -0.6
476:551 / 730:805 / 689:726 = -2.1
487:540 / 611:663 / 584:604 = -1.5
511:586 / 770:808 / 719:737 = -1.2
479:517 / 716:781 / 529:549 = -1.1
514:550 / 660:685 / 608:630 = 2.6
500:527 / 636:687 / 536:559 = -1.3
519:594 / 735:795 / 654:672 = -0.5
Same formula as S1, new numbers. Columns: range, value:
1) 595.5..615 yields 10.5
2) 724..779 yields 9.58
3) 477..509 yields 9.87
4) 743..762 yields 9.56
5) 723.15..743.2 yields 9.74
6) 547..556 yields 10.9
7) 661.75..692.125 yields 10.1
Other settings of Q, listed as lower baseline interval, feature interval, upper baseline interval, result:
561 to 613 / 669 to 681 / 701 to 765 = -0.06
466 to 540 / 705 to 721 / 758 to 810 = -1.38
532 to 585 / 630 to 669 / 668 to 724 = -0.67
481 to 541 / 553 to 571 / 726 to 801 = -0.82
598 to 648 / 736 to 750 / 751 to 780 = -0.27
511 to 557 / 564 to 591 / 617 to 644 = -1.16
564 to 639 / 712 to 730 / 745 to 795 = -0.58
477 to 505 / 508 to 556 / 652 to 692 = -1.61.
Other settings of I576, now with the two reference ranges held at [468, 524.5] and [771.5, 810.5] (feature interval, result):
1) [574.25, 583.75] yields -0.9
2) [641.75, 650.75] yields -1.1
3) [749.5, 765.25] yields -1.3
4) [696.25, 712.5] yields -1.7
